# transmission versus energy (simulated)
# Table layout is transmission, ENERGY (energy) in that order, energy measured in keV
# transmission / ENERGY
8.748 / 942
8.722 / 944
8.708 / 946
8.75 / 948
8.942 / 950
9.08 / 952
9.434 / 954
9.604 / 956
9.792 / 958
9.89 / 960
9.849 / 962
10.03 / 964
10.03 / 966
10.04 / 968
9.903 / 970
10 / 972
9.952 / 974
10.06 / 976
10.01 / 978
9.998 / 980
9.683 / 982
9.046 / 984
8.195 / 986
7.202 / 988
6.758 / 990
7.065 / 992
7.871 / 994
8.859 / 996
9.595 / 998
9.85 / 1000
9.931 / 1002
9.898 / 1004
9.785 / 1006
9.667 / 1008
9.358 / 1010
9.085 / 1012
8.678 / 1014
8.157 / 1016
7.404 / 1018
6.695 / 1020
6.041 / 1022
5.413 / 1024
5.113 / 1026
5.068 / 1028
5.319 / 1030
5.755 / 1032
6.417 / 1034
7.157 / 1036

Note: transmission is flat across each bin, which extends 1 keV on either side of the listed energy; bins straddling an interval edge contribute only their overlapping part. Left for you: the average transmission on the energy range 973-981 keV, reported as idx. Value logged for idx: 10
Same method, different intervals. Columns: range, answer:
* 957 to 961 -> 9.84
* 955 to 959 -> 9.7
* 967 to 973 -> 9.98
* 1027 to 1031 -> 5.19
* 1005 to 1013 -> 9.47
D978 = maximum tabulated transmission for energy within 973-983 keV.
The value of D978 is 10.06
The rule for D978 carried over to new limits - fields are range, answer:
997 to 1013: 9.931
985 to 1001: 9.85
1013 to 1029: 8.678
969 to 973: 10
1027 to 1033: 5.755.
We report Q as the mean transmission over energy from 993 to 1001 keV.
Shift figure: 9.04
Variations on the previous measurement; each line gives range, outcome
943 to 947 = 8.71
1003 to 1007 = 9.84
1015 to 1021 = 7.42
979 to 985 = 9.58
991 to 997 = 7.93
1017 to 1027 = 6.13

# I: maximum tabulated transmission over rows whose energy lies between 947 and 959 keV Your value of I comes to 9.792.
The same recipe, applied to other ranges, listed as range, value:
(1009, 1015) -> 9.358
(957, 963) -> 9.89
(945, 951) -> 8.942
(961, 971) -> 10.04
